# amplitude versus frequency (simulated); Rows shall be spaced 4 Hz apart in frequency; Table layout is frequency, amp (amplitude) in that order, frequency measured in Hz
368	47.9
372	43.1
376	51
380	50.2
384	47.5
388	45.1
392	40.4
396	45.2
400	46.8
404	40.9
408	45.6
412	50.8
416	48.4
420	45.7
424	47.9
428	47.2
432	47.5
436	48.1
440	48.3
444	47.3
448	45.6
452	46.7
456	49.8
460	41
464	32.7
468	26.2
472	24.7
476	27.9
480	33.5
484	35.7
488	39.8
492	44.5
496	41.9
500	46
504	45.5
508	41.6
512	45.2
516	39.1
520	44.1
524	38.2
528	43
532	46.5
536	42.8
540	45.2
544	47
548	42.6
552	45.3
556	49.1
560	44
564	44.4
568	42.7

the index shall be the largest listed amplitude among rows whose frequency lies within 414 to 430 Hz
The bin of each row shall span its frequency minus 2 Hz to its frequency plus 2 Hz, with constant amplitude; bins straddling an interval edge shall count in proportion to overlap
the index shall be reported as 48.4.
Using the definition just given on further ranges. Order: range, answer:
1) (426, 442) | 48.3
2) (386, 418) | 50.8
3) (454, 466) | 49.8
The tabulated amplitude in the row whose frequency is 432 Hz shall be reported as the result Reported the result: 47.5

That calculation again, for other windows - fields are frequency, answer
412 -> 50.8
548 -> 42.6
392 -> 40.4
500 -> 46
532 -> 46.5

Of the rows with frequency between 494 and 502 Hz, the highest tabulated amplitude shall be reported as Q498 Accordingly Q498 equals 46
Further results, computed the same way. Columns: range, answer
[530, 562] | 49.1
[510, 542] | 46.5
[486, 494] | 44.5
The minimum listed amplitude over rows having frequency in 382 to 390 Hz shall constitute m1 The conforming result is 45.1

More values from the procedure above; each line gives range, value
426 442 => 47.2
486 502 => 39.8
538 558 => 42.6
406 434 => 45.6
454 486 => 24.7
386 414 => 40.4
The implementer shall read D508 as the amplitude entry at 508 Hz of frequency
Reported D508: 41.6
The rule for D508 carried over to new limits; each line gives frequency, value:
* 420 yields 45.7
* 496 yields 41.9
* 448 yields 45.6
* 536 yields 42.8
